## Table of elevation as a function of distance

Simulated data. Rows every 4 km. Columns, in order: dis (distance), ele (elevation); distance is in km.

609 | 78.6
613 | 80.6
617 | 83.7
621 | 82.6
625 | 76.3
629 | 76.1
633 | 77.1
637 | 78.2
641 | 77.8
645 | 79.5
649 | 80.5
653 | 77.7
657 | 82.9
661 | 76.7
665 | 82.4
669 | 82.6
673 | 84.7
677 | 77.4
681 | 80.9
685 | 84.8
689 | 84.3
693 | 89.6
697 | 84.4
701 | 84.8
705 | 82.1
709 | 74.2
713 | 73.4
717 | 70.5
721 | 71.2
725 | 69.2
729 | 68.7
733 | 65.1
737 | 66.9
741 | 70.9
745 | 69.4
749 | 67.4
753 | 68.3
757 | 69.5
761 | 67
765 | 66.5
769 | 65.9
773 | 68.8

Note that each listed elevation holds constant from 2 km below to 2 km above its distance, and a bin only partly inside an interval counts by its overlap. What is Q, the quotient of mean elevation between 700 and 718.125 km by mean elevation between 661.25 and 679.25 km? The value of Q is 0.95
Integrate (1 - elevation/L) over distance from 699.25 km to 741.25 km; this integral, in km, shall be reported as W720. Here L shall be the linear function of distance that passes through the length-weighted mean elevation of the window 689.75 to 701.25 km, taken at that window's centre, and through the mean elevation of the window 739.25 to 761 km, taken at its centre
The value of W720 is 3.2 km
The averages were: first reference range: 86.3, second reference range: 68.9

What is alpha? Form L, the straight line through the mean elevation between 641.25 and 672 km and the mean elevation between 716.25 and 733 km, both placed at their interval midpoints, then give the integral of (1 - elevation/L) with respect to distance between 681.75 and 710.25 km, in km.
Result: -3.72 km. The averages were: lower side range 80.3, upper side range 69.3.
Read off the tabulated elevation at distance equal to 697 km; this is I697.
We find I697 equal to 84.4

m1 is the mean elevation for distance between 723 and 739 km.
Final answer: 67.5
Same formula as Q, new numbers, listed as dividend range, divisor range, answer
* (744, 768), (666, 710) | 0.82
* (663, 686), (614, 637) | 1.04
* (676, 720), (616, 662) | 1.02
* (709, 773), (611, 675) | 0.86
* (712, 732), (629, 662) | 0.89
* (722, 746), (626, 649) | 0.88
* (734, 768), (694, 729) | 0.89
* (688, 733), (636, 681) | 0.96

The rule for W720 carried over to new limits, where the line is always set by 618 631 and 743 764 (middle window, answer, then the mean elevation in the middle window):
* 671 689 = -1.9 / 82.2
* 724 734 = 0.4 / 67.8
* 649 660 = -0.5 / 80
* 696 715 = -1.9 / 79.5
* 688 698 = -1.8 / 86.5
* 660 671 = -0.8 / 80.9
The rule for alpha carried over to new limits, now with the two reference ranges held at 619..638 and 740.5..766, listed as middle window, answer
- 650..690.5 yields -3.6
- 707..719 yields -0.2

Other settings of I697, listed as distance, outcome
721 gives 71.2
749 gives 67.4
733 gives 65.1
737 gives 66.9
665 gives 82.4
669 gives 82.6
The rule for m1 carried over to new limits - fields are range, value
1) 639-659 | 79.7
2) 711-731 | 70.6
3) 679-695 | 84.9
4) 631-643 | 77.7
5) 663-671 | 82.5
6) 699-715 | 78.6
